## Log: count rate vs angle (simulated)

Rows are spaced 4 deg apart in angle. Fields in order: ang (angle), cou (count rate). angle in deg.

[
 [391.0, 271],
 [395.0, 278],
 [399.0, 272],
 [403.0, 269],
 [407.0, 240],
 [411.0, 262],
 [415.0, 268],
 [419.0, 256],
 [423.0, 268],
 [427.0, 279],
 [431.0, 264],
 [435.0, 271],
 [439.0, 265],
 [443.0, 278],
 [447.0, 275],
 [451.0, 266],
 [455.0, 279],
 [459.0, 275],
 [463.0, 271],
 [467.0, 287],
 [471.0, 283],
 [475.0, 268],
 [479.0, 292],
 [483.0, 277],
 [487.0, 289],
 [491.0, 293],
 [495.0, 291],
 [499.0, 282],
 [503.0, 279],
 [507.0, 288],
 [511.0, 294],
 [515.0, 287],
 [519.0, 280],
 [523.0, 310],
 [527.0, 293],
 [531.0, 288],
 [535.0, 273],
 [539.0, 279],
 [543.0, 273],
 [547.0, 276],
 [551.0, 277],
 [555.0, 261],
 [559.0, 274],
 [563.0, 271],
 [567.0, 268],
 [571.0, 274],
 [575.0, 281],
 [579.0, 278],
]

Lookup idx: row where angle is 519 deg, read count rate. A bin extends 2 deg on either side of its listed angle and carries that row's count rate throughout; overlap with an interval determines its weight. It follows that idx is 280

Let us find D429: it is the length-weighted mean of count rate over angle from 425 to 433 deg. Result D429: 272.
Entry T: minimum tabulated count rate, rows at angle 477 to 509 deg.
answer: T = 277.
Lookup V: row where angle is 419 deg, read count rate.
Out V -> 256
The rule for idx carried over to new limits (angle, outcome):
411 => 262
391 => 271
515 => 287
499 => 282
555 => 261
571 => 274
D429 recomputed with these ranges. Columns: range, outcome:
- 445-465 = 273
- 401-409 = 254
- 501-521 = 286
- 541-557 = 272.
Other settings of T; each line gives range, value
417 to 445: 256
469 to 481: 268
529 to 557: 261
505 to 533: 280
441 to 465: 266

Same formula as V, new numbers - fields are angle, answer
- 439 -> 265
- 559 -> 274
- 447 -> 275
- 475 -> 268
